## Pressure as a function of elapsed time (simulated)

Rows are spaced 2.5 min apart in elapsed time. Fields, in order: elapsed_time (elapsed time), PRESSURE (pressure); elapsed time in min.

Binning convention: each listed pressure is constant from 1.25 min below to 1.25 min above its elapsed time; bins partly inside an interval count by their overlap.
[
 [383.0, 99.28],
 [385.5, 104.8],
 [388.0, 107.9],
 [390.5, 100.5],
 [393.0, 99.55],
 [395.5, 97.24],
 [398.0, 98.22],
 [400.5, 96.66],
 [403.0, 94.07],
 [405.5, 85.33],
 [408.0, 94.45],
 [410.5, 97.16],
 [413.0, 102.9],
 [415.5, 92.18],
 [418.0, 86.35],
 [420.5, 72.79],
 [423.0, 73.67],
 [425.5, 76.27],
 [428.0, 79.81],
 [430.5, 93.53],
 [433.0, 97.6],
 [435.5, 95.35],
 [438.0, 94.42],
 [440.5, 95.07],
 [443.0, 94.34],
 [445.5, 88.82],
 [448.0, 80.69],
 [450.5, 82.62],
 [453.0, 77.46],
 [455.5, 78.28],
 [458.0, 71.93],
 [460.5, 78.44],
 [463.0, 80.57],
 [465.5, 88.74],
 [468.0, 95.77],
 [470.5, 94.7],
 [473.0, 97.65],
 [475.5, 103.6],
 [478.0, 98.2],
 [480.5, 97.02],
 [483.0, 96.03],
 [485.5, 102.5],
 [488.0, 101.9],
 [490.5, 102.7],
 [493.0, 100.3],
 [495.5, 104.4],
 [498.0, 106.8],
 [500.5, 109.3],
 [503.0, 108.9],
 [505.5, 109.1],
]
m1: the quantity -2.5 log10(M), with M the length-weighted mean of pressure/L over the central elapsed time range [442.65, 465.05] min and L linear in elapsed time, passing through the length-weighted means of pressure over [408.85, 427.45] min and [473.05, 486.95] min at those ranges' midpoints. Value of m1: 0.154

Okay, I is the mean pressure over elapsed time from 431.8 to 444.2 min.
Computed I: 95.4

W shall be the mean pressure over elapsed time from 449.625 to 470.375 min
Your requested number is 82.4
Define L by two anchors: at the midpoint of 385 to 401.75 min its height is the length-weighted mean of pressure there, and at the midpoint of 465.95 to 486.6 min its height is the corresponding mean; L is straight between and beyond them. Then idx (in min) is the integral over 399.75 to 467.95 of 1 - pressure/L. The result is 8.3 min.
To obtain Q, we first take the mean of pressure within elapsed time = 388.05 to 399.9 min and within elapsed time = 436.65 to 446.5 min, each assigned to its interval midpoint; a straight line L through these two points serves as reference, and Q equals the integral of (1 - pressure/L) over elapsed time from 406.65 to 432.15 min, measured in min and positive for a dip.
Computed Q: 2.4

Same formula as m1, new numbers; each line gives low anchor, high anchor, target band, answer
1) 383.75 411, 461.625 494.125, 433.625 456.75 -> 0.11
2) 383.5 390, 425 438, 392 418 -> 0.04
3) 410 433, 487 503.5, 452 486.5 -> 0.10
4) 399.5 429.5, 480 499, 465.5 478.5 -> 0.01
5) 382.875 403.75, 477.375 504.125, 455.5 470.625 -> 0.21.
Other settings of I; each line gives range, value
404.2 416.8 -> 94.4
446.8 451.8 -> 81.6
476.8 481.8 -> 97.6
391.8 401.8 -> 97.9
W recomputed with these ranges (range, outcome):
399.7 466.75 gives 87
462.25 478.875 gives 94.5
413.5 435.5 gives 85.3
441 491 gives 90.5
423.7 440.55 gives 89.4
